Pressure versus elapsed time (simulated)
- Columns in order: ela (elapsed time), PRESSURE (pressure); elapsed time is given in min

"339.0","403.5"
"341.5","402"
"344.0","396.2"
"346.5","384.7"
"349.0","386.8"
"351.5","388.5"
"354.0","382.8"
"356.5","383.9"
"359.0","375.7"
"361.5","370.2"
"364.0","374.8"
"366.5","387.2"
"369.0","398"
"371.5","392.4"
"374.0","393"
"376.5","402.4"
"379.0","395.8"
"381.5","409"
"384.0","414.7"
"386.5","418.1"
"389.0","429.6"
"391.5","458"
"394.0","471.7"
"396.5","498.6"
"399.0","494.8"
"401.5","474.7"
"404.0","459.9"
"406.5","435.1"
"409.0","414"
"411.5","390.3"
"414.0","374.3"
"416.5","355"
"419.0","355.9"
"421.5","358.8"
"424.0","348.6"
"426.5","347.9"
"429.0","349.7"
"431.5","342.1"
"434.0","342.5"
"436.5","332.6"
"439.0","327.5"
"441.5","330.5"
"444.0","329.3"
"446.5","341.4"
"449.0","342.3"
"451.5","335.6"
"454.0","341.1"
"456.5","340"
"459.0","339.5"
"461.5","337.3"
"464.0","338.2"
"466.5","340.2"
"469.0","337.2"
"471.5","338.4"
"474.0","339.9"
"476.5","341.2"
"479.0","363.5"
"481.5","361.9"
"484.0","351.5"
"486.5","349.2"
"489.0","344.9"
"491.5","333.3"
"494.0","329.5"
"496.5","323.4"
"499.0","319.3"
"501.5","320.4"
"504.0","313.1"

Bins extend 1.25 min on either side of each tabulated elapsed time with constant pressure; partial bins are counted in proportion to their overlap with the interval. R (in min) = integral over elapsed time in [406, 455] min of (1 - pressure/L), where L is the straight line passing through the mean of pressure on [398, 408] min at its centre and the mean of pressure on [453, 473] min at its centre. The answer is 6.36 min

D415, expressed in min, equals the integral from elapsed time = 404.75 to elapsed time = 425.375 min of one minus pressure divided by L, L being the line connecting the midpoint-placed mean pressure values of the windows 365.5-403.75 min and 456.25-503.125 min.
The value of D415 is 1.1 min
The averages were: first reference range 430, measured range 381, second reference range 339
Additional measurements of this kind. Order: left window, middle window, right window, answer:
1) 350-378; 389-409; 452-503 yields -4.97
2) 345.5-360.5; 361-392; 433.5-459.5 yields -2.62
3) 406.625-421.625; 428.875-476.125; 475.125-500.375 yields 2.90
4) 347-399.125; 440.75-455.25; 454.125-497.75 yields 0.92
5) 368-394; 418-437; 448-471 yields 1.13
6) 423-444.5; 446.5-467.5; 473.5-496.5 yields 0.15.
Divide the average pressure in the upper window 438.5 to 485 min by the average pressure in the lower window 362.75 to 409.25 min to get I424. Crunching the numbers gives 0.8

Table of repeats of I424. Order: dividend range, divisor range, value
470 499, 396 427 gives 0.84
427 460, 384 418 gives 0.78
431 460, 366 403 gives 0.78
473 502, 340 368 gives 0.88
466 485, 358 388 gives 0.88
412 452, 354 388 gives 0.88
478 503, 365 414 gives 0.80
